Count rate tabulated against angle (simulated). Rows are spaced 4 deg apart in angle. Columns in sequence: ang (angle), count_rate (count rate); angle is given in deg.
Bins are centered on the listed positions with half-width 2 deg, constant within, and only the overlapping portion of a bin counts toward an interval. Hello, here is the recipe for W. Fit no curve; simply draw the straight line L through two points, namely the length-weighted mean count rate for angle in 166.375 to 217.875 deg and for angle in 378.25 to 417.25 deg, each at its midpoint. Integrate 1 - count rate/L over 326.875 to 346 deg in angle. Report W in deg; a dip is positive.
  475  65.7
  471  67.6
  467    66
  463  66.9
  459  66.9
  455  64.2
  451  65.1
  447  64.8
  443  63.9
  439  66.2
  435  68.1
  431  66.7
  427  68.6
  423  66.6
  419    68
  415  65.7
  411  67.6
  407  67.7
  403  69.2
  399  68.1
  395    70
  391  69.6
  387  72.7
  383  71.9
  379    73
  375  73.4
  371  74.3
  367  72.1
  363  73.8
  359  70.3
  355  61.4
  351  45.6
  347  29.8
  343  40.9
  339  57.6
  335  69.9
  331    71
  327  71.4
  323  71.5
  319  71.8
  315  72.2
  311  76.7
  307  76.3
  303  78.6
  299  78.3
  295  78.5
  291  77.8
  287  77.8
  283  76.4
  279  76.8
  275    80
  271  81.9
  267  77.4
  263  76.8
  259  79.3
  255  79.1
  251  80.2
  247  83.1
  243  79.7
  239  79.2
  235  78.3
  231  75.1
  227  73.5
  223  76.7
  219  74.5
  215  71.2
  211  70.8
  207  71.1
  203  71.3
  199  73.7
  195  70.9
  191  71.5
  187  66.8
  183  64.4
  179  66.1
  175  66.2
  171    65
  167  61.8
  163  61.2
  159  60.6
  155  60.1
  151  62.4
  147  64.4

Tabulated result 2.67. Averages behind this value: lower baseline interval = 68.8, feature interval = 59.6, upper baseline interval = 69.4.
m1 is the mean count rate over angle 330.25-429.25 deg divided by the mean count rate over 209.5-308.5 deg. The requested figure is 0.84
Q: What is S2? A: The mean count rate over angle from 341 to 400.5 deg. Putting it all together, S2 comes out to 64.4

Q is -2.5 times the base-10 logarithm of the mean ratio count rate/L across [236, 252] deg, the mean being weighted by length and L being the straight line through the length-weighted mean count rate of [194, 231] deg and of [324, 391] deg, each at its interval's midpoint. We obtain -0.14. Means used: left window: 72.8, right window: 64.6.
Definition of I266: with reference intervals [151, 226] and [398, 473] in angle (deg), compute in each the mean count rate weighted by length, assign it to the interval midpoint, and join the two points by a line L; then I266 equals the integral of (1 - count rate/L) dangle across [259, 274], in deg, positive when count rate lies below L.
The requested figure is -2.5 deg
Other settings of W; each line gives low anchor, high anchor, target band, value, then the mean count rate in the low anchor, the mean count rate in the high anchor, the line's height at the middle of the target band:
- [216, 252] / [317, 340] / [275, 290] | -0.84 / 77.6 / 69.4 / 73.4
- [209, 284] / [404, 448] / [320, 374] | 6.64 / 77.4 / 66.8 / 71.5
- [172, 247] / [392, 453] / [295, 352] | 3.08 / 72.5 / 67.1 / 69.6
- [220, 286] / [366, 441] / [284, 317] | -0.66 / 78.3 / 69.4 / 75.5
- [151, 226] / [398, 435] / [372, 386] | -1.08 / 67.9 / 67.6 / 67.6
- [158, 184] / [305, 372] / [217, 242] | -4.76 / 63.7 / 65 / 64.1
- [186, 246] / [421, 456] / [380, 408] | -1.01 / 73.9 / 66.1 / 67.6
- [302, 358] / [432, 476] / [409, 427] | -0.50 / 63.8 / 66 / 65.3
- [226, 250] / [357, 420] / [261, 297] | -0.89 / 78.4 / 70.5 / 76.3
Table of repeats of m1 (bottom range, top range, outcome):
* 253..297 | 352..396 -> 0.90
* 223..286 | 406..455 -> 0.85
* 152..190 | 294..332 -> 1.17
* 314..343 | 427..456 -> 0.98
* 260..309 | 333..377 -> 0.78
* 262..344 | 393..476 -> 0.91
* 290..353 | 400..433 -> 1.01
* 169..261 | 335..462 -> 0.89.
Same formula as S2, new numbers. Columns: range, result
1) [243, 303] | 78.8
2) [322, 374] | 62.3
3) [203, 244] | 74.7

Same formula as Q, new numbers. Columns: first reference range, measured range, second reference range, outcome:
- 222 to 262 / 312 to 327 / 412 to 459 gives 0.02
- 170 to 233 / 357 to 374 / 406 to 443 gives -0.07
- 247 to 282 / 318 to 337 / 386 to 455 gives 0.05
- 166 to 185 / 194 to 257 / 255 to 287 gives -0.05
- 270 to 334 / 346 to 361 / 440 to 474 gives 0.33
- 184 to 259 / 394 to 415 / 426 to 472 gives -0.01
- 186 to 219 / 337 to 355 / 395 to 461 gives 0.44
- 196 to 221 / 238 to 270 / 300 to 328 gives -0.09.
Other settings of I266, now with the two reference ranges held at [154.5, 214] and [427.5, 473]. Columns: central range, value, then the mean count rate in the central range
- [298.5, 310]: -1.9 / 77.6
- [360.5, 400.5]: -3.4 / 71.9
